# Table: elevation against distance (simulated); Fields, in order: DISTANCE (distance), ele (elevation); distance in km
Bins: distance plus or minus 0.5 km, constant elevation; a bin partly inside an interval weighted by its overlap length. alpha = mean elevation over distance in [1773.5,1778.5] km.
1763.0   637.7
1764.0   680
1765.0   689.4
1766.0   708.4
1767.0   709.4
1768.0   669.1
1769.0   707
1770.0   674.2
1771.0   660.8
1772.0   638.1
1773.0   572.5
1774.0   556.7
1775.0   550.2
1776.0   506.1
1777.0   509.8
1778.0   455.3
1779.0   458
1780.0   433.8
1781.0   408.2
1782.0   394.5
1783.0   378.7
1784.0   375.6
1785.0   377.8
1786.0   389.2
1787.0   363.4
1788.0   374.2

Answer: 516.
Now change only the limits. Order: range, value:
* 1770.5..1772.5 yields 649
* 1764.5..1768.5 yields 694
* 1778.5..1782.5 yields 424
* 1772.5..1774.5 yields 565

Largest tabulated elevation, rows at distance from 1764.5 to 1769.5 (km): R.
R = 709.4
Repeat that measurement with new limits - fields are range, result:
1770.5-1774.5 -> 660.8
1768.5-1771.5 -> 707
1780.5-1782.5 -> 408.2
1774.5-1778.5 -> 550.2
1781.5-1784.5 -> 394.5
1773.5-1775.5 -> 556.7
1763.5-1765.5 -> 689.4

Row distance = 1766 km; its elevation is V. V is 708.4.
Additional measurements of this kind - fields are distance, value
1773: 572.5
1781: 408.2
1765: 689.4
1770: 674.2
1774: 556.7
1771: 660.8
